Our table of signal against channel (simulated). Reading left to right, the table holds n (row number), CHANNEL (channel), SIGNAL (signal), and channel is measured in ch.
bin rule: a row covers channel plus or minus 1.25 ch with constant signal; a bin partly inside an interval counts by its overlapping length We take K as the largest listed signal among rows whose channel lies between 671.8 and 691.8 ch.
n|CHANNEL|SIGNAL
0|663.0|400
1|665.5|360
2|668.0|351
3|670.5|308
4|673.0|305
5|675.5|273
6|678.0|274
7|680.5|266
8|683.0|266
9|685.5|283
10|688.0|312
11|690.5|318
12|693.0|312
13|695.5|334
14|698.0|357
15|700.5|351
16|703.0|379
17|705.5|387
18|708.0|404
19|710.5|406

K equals 318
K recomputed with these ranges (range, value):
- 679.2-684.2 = 266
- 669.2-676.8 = 308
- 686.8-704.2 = 379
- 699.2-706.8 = 387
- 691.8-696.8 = 334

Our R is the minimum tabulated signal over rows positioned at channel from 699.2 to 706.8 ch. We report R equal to 351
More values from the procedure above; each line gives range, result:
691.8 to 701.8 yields 312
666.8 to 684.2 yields 266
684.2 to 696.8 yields 283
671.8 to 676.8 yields 273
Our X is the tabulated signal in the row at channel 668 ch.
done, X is 351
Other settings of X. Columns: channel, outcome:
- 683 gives 266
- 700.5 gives 351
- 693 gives 312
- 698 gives 357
